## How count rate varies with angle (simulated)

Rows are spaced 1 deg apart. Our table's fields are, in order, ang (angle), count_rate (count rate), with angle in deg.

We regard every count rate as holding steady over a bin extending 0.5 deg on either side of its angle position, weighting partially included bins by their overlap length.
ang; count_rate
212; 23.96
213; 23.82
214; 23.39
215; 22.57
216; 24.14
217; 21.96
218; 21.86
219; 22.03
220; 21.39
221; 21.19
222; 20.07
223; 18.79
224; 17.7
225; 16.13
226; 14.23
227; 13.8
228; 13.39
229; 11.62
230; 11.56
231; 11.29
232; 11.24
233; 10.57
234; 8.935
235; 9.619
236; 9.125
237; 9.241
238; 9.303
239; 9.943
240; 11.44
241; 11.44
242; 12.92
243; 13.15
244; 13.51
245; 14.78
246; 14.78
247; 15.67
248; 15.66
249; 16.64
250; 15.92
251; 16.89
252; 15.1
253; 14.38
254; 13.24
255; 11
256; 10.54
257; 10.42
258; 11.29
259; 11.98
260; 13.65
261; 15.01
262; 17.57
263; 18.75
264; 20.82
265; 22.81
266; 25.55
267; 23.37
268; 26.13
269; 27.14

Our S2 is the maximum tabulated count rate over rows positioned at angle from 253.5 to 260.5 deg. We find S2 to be 13.65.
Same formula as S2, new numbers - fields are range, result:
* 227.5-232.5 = 13.39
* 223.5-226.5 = 17.7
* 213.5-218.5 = 24.14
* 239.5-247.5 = 15.67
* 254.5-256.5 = 11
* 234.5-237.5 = 9.619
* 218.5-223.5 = 22.03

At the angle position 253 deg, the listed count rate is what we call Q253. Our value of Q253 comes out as 14.38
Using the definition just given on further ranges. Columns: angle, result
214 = 23.39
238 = 9.303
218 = 21.86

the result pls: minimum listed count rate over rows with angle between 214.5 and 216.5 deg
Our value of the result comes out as 22.57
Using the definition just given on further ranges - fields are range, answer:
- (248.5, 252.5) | 15.1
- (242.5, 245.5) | 13.15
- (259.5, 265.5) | 13.65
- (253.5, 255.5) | 11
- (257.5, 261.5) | 11.29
